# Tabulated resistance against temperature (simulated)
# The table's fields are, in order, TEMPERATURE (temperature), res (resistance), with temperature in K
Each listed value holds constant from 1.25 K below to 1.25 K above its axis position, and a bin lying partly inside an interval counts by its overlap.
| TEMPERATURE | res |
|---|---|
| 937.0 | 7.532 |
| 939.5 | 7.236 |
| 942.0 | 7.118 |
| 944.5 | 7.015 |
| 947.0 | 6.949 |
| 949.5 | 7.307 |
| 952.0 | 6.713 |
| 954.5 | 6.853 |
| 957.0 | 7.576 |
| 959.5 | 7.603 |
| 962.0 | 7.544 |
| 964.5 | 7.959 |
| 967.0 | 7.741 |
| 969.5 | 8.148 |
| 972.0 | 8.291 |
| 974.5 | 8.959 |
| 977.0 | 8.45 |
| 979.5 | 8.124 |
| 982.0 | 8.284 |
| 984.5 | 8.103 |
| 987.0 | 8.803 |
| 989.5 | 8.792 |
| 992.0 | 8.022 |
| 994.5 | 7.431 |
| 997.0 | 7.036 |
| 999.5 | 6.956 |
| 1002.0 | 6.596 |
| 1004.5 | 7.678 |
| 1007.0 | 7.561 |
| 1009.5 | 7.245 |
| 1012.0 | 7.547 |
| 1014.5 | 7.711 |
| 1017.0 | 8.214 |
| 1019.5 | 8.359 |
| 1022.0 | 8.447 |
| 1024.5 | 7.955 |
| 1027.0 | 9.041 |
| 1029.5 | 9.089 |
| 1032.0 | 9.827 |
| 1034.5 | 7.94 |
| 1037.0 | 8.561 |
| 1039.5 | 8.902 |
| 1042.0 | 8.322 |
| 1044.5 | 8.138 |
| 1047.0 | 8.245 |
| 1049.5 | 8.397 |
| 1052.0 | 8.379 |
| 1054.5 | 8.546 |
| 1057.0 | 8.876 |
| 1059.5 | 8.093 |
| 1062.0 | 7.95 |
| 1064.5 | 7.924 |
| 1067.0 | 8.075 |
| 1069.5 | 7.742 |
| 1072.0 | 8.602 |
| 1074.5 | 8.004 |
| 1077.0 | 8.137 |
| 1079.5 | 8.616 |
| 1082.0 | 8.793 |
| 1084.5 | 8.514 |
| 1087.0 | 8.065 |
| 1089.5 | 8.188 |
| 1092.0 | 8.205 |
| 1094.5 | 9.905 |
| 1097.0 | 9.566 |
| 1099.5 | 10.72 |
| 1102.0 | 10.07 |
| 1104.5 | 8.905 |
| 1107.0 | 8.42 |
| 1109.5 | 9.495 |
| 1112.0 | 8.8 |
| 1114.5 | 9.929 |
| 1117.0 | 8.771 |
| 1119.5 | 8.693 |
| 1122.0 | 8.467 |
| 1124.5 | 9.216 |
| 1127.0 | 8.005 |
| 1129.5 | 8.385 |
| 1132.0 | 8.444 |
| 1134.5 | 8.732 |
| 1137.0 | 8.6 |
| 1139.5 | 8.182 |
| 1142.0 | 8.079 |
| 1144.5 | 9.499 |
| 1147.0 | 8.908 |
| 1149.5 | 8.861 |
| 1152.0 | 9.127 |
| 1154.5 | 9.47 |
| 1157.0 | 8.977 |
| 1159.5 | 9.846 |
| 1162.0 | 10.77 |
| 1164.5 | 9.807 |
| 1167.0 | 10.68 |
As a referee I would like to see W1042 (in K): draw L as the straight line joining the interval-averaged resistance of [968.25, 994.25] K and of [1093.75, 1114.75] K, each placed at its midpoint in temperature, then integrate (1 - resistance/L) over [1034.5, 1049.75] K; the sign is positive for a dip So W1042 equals 0.9 K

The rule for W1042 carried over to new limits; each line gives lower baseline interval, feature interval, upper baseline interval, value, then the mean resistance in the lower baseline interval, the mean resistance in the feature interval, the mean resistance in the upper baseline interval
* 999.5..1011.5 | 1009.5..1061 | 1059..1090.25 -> -4.9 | 7.25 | 8.4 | 8.21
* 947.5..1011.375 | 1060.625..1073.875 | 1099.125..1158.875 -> 0.6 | 7.74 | 8.06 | 8.93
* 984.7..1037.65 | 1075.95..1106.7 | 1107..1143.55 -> -1.7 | 8.03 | 8.96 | 8.7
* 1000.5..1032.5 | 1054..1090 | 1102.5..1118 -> 1.7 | 8.05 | 8.27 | 9.11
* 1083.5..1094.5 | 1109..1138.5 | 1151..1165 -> 0.9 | 8.43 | 8.77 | 9.67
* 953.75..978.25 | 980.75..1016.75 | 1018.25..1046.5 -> 2.4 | 7.93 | 7.71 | 8.59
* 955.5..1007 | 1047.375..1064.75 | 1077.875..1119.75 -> 0.6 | 7.89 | 8.33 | 9.04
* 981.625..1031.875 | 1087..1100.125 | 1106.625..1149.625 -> -0.9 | 7.98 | 9.13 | 8.75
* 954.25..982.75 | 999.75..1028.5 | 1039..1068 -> 1.2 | 7.99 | 7.83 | 8.31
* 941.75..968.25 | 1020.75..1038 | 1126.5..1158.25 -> -1.8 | 7.31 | 8.7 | 8.73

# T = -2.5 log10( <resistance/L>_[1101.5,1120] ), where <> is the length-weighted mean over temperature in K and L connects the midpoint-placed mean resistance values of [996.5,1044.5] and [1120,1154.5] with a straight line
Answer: -0.07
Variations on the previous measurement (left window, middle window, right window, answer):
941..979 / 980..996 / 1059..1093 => -0.06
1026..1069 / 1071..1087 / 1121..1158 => 0.02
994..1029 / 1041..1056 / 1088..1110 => 0.00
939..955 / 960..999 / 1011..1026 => -0.08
